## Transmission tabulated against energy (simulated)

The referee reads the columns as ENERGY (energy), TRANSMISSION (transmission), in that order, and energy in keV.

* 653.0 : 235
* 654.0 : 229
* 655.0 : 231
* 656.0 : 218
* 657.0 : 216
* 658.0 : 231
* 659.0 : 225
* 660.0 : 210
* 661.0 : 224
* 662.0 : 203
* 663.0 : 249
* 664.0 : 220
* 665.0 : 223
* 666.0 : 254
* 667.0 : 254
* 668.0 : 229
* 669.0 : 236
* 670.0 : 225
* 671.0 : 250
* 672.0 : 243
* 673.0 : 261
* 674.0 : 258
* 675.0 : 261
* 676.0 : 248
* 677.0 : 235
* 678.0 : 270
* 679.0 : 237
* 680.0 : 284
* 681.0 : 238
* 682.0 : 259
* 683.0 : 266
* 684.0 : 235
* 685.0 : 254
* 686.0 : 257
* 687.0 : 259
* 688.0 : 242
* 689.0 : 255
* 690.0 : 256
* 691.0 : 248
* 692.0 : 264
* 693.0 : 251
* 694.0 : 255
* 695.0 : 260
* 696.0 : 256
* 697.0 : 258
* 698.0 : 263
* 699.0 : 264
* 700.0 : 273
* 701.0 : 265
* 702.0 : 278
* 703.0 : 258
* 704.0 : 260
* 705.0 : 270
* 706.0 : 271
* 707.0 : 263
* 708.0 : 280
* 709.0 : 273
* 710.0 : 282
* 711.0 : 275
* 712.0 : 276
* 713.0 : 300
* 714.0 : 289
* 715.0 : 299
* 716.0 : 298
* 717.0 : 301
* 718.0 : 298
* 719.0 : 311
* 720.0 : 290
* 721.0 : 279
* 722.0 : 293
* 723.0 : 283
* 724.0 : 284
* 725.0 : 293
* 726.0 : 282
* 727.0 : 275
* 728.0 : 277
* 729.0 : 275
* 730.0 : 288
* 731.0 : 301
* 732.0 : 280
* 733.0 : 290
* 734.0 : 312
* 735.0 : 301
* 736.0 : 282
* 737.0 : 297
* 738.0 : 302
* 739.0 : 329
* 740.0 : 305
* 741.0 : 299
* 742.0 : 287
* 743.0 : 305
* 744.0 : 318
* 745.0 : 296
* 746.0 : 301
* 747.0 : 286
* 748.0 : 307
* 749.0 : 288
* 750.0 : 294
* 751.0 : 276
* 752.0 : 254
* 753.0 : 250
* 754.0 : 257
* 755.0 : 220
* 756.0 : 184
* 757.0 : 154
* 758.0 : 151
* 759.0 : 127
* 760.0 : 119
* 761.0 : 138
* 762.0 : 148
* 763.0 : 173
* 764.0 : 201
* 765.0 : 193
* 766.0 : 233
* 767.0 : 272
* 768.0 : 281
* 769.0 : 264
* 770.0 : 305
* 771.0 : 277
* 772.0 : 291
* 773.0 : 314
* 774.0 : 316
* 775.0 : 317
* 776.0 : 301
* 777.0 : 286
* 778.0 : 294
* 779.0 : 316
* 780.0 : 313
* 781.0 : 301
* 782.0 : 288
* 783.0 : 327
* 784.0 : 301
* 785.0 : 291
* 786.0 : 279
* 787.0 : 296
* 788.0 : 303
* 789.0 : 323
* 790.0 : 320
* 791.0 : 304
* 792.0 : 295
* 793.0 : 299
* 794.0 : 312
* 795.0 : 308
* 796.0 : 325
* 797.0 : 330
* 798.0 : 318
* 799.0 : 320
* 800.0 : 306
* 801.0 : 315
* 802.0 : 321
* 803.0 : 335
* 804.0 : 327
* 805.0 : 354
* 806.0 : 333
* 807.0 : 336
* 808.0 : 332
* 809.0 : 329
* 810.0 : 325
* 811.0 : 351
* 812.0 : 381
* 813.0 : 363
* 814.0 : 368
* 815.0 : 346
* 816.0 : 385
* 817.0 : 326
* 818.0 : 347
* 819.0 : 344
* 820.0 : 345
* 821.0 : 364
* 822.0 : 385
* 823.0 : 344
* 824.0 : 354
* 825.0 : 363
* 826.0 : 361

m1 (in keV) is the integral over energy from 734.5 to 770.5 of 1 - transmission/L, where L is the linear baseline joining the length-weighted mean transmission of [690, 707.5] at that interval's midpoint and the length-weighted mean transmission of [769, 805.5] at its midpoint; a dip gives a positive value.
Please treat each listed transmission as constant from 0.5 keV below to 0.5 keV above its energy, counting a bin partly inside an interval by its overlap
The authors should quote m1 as 4.9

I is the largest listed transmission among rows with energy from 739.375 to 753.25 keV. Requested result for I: 318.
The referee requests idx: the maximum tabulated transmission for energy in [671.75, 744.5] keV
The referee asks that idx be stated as 329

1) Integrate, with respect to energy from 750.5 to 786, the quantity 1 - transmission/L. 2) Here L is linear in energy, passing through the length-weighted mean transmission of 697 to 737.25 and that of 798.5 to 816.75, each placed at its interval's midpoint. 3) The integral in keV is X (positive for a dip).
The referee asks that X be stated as 7.4 keV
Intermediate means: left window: 283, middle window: 250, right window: 340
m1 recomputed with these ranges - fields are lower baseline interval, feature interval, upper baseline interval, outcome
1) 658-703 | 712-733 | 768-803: -1.40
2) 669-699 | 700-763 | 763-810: 1.25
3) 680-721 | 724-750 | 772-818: -0.52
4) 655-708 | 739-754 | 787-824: 0.13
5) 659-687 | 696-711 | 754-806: -0.93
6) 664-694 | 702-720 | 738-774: -2.36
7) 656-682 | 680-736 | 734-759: -4.13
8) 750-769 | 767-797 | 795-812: -3.83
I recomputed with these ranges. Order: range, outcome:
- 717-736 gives 312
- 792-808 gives 354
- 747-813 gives 381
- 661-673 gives 261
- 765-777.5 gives 317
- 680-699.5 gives 284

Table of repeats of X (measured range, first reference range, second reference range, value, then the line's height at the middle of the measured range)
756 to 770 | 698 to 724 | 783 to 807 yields 5.1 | 302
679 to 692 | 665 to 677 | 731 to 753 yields 0.1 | 256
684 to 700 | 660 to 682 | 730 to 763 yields -0.6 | 247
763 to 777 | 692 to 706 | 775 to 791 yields 1.2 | 297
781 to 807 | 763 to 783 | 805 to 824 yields 0.2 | 316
